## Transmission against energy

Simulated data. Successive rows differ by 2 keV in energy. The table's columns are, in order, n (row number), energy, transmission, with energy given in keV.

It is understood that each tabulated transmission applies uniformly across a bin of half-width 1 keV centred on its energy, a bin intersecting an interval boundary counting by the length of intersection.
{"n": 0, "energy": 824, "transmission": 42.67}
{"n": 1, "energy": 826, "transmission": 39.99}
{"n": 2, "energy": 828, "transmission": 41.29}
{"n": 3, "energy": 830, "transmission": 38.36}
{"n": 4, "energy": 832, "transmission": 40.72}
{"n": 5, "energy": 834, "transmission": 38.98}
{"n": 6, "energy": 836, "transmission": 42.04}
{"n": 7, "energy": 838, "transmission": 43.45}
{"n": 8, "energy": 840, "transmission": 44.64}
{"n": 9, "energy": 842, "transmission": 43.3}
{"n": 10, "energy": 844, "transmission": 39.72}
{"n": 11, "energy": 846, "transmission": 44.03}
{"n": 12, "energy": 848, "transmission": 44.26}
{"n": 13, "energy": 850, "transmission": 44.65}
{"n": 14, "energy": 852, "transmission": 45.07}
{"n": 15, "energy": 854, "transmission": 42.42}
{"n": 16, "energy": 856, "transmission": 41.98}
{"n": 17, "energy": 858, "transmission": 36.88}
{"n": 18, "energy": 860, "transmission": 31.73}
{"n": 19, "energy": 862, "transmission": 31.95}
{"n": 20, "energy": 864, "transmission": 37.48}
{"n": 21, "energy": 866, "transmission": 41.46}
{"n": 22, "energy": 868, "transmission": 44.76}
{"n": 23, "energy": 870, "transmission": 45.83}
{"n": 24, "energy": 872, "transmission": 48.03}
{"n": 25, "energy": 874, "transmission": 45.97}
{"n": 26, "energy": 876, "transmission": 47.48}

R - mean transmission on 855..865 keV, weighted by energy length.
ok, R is 36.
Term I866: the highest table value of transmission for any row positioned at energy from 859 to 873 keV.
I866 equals 48.03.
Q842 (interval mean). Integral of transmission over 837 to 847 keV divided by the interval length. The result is 43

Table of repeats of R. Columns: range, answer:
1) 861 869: 38.9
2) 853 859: 40.4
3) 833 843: 42.5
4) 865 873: 45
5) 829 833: 39.5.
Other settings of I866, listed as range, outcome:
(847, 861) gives 45.07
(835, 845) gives 44.64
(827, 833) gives 41.29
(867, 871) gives 45.83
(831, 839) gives 43.45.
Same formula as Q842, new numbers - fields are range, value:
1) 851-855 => 43.7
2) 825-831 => 39.9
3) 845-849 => 44.1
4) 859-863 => 31.8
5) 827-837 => 40.3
